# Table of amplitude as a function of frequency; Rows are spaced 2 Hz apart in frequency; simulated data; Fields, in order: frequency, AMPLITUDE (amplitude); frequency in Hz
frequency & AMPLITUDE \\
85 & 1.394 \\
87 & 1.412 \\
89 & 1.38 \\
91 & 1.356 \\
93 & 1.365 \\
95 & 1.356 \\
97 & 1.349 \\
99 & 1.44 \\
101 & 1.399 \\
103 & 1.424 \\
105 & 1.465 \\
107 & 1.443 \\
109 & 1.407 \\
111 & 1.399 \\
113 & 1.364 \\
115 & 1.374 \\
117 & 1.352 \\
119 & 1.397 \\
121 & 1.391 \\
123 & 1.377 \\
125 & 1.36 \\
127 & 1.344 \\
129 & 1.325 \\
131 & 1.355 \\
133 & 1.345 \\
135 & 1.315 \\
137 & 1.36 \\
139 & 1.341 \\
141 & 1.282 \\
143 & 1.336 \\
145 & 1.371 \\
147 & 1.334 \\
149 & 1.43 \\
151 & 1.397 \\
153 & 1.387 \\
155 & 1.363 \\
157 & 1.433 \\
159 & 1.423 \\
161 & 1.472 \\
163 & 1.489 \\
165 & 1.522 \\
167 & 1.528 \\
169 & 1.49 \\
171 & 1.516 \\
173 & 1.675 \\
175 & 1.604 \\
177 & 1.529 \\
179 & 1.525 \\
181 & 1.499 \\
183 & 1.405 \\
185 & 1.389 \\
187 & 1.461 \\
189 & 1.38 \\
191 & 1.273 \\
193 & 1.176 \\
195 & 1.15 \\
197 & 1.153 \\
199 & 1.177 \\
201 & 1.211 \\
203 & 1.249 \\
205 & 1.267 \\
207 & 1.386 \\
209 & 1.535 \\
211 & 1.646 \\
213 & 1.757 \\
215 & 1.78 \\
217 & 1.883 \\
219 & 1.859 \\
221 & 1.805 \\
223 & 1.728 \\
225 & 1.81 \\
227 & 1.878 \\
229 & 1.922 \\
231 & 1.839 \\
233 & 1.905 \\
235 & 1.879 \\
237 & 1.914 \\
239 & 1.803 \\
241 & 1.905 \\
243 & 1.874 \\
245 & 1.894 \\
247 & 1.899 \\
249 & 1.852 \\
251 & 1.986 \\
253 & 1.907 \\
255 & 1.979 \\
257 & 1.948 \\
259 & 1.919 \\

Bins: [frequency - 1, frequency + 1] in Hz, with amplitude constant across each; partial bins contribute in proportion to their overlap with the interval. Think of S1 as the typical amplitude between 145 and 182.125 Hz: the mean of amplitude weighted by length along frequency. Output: 1.48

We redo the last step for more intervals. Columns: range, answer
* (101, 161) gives 1.38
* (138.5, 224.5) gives 1.46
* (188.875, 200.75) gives 1.21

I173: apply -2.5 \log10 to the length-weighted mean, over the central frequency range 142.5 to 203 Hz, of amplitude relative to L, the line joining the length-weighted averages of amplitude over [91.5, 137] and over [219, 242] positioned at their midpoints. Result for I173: 0.15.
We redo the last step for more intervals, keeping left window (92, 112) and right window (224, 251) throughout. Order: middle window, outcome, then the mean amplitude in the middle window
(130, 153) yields 0.143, 1.35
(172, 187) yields 0.110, 1.51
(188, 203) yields 0.381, 1.22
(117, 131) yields 0.090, 1.36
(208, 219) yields 0.039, 1.73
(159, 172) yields 0.091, 1.5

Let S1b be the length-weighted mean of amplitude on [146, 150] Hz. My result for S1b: 1.38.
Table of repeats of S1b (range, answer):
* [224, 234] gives 1.87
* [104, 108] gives 1.45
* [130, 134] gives 1.35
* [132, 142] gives 1.33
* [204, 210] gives 1.4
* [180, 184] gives 1.45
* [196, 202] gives 1.18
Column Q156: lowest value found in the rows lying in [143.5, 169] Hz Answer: 1.334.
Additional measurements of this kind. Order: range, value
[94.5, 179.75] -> 1.282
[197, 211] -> 1.153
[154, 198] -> 1.15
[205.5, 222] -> 1.386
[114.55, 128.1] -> 1.344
